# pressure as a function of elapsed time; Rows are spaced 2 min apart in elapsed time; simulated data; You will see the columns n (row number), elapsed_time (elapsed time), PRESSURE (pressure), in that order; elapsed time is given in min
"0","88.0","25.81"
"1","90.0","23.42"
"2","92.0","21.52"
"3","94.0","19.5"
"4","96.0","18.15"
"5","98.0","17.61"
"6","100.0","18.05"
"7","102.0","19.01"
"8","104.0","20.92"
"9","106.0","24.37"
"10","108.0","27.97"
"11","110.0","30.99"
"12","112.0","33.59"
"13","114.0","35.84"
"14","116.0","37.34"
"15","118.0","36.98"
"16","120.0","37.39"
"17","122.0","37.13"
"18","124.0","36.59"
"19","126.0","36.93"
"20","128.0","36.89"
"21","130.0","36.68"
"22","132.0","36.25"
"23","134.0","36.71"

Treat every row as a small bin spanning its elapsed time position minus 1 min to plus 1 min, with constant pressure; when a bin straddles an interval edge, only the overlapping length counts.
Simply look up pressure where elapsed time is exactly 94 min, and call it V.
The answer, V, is 19.5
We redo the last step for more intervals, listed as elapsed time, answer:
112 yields 33.59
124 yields 36.59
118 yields 36.98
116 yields 37.34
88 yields 25.81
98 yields 17.61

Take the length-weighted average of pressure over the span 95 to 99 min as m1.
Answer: 17.9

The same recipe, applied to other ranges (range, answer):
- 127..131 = 36.8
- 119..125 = 37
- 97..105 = 18.9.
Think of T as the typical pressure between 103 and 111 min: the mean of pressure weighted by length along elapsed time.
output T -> 26.1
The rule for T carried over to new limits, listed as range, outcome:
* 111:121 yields 36.2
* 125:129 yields 36.9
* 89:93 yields 22.5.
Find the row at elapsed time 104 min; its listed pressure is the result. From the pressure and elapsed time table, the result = 20.92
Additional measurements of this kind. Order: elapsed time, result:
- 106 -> 24.37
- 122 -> 37.13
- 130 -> 36.68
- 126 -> 36.93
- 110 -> 30.99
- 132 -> 36.25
